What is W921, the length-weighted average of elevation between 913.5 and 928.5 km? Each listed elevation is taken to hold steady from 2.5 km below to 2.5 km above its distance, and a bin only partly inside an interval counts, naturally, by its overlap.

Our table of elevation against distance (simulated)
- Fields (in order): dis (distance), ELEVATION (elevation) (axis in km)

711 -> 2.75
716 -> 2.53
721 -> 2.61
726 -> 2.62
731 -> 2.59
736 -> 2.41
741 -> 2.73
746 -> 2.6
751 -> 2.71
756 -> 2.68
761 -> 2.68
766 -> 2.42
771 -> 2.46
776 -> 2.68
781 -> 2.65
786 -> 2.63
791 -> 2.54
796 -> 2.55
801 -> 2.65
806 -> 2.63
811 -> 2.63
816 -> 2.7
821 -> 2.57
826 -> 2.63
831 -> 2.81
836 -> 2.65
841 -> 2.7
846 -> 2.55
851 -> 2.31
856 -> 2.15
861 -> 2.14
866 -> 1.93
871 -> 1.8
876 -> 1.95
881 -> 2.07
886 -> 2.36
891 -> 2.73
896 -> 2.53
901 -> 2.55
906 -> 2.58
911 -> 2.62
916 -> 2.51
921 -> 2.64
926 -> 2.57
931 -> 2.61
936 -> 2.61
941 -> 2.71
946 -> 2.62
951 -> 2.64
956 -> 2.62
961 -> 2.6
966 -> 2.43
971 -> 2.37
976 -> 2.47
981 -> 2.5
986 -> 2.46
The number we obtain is 2.57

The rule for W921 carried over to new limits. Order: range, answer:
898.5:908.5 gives 2.56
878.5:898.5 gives 2.42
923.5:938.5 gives 2.6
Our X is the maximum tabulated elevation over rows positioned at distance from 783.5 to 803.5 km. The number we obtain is 2.65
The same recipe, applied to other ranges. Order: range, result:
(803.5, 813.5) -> 2.63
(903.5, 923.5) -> 2.64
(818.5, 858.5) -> 2.81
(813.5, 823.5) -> 2.7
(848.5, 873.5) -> 2.31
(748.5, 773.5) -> 2.71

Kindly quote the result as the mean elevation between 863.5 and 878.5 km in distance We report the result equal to 1.89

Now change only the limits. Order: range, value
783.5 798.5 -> 2.57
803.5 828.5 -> 2.63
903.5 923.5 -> 2.59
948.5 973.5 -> 2.53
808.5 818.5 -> 2.67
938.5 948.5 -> 2.67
